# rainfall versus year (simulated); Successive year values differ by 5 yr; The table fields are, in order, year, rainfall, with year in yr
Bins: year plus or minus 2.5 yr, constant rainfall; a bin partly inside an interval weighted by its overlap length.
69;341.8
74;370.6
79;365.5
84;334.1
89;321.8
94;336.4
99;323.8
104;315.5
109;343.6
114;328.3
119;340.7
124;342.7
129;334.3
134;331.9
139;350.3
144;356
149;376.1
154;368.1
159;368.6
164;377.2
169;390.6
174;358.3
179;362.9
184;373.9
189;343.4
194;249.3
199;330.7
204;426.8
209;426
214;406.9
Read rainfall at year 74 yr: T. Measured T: 370.6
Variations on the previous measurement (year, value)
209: 426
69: 341.8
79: 365.5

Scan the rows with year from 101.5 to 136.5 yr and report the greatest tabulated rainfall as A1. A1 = 343.6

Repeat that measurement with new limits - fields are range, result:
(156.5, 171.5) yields 390.6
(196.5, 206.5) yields 426.8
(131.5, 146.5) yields 356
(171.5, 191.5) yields 373.9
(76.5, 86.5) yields 365.5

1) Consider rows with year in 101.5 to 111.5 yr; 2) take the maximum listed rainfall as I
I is 343.6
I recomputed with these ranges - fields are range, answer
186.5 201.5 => 343.4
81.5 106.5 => 336.4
